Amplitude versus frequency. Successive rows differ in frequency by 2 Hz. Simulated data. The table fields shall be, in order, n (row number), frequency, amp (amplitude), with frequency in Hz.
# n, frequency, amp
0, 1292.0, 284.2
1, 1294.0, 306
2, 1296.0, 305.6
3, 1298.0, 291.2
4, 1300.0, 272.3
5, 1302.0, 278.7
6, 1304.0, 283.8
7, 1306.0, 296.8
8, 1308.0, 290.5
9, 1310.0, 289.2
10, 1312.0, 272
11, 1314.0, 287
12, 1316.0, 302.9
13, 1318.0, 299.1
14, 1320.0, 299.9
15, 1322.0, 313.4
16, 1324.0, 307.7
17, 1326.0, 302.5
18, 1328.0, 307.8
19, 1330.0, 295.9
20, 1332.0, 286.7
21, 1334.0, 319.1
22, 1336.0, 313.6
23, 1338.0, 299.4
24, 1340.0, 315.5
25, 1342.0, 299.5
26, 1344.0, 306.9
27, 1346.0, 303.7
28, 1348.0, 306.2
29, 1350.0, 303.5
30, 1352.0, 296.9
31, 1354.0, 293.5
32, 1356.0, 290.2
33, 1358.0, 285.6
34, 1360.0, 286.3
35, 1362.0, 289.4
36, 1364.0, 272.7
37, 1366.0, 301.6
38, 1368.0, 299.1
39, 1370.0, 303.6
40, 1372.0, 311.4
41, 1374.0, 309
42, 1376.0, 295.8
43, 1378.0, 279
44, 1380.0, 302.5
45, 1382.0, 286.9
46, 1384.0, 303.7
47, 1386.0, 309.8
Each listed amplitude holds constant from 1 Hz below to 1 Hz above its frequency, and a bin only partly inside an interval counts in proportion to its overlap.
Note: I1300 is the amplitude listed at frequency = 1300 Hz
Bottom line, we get 272.3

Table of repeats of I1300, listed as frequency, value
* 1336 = 313.6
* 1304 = 283.8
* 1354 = 293.5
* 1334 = 319.1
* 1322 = 313.4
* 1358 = 285.6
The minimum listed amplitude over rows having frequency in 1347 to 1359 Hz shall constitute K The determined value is 285.6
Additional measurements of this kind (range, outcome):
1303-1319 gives 272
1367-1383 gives 279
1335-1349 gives 299.4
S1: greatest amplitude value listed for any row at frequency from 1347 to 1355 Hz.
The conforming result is 306.2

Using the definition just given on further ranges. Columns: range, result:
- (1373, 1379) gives 309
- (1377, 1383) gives 302.5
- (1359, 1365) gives 289.4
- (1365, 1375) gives 311.4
